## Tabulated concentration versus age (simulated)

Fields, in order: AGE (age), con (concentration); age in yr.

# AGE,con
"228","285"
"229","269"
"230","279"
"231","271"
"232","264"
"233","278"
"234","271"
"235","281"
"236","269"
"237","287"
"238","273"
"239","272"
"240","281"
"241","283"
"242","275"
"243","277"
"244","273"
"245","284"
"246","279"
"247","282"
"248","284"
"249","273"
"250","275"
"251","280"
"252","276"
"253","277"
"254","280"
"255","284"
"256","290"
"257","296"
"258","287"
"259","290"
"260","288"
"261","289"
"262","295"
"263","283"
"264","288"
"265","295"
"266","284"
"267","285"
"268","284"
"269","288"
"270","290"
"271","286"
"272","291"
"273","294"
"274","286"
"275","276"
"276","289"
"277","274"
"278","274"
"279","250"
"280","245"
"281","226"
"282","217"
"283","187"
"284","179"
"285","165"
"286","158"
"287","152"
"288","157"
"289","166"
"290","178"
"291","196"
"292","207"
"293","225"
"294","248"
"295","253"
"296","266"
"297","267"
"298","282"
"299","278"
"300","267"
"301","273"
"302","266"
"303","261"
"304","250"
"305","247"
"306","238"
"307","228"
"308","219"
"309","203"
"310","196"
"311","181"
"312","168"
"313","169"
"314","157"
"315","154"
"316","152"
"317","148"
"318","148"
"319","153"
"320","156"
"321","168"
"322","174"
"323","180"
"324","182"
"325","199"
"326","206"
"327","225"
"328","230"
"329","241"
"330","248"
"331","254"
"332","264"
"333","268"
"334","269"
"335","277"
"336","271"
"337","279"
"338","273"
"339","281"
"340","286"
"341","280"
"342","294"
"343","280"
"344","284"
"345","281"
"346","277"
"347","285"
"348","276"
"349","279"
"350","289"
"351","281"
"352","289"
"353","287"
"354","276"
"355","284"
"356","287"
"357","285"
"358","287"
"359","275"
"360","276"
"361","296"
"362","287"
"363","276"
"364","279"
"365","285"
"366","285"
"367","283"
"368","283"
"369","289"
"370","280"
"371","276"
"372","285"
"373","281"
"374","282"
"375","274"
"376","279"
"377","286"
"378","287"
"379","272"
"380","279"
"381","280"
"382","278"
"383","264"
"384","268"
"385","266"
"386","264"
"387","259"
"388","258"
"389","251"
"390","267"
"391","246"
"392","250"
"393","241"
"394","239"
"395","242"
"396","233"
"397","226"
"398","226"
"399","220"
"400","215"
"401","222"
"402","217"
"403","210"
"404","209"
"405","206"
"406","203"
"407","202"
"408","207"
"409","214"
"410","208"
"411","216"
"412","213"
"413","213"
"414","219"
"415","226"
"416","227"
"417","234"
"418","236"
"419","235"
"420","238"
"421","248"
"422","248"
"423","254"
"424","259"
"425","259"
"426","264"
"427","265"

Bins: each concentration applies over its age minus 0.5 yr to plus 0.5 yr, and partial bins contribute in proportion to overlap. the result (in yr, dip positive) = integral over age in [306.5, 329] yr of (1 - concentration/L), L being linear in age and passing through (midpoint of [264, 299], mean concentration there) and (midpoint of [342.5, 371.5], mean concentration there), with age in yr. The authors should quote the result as 6.8 yr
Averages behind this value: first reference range 243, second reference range 283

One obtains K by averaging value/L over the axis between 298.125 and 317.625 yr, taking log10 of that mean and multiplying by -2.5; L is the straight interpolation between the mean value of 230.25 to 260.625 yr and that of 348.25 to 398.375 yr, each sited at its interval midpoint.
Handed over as 0.27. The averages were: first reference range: 279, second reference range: 272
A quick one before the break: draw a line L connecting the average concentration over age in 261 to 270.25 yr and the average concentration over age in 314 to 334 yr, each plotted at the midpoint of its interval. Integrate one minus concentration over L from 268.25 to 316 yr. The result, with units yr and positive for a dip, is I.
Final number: 3.4 yr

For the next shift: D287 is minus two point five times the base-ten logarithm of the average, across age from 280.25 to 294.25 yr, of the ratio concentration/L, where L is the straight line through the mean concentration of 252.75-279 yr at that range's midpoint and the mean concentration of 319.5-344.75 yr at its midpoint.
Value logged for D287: 0.39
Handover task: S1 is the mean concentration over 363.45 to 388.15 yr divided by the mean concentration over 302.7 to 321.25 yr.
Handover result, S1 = 1.5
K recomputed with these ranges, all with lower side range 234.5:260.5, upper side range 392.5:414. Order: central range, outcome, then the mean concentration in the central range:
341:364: -0.186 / 283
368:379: -0.219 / 282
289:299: 0.120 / 234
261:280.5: -0.042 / 282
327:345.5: -0.101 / 269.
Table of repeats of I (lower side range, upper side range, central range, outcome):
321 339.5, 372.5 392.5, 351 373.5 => -2.3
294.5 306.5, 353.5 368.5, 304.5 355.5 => 7.3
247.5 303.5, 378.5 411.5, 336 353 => -2.5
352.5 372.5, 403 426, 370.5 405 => 0.3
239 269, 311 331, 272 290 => 1.5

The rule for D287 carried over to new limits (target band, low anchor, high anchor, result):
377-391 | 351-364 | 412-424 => -0.03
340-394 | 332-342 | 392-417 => -0.11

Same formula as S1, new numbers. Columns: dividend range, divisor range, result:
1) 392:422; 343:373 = 0.79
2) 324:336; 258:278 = 0.84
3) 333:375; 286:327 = 1.37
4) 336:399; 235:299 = 1.05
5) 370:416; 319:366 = 0.94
